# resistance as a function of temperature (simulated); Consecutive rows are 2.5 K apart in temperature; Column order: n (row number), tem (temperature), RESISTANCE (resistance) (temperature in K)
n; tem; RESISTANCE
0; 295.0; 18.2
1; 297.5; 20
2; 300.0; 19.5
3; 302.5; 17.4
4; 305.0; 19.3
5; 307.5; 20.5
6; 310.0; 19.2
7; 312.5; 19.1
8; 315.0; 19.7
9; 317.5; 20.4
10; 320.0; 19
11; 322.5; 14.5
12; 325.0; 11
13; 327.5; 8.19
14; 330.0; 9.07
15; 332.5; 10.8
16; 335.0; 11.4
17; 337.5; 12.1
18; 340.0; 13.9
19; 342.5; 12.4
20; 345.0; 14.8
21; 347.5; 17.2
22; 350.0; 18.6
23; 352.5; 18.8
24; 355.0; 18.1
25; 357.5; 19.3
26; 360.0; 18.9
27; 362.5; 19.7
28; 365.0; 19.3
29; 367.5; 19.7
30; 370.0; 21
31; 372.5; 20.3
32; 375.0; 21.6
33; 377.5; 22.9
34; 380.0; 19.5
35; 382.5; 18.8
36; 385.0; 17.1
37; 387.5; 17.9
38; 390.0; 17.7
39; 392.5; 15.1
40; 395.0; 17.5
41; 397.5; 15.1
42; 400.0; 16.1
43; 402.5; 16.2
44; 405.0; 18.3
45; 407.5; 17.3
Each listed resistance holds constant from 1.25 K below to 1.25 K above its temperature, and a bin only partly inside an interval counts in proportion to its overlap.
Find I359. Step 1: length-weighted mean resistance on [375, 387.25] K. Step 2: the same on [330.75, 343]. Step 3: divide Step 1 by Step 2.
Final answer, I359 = 1.6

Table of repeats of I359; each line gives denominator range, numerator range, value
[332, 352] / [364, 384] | 1.43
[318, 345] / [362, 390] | 1.57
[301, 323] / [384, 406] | 0.88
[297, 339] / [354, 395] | 1.21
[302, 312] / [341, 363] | 0.91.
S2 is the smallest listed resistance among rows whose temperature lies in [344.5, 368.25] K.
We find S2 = 14.8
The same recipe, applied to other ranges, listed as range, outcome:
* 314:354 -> 8.19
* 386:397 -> 15.1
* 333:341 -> 11.4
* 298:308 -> 17.4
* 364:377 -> 19.3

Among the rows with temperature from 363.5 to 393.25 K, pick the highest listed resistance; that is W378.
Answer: 22.9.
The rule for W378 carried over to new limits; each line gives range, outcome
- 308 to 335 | 20.4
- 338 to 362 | 19.3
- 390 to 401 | 17.7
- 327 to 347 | 14.8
